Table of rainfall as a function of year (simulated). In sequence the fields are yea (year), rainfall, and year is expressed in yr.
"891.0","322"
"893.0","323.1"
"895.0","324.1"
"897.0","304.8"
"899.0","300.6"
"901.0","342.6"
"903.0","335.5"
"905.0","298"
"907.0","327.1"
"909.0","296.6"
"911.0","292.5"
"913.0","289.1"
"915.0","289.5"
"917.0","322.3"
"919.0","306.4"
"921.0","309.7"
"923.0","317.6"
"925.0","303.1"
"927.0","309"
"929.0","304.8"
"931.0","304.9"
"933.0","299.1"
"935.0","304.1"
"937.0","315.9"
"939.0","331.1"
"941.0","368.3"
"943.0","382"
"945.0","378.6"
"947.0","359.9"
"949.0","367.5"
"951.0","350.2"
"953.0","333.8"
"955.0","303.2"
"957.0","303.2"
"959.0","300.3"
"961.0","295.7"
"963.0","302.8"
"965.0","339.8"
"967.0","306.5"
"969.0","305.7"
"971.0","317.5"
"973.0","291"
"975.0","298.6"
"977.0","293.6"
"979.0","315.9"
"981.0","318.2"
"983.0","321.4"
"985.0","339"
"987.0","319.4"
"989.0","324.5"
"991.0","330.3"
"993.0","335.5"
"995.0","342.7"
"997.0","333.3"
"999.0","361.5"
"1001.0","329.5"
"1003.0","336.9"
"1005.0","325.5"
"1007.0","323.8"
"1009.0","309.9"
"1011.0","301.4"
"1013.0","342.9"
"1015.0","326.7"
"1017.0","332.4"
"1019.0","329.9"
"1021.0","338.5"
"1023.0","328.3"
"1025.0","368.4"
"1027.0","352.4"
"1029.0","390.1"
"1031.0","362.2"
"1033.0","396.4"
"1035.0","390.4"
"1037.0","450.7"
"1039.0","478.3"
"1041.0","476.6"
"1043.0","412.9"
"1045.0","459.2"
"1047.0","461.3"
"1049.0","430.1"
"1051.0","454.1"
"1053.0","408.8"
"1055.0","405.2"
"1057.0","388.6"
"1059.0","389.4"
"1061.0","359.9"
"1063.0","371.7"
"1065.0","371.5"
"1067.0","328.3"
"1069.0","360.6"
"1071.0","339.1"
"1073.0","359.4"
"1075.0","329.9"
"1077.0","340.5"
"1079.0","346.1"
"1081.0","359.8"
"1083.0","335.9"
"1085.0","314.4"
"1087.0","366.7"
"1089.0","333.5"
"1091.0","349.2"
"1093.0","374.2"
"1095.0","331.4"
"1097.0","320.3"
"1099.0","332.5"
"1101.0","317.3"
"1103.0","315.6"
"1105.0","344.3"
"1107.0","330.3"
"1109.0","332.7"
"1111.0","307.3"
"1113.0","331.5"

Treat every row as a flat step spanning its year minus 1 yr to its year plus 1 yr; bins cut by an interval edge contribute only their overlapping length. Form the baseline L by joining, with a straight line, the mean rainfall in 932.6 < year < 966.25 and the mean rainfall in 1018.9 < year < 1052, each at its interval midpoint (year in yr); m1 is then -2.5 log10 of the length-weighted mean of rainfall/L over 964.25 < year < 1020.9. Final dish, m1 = 0.143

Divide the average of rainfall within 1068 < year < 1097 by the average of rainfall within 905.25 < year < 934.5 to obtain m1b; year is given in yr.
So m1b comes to 1.1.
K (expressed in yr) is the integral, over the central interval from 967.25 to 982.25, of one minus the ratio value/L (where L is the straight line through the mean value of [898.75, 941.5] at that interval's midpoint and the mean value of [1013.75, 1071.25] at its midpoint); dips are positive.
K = 1.73 yr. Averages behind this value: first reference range 312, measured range 306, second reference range 389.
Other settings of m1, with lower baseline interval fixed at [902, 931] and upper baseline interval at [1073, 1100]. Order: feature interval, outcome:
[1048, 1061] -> -0.21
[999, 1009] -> -0.02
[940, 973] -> -0.05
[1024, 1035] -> -0.14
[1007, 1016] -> 0.02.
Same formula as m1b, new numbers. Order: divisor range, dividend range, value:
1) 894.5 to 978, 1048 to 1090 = 1.15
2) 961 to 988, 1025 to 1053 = 1.35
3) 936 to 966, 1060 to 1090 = 1.04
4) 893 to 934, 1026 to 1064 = 1.33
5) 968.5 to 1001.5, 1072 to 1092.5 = 1.07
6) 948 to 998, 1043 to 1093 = 1.17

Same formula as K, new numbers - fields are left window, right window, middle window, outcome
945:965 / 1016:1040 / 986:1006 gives 1.2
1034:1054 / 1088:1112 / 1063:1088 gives 2.2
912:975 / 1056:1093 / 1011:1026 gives 0.1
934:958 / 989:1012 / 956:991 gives 2.5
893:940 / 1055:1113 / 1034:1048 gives -4.6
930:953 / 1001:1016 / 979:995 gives 0.1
